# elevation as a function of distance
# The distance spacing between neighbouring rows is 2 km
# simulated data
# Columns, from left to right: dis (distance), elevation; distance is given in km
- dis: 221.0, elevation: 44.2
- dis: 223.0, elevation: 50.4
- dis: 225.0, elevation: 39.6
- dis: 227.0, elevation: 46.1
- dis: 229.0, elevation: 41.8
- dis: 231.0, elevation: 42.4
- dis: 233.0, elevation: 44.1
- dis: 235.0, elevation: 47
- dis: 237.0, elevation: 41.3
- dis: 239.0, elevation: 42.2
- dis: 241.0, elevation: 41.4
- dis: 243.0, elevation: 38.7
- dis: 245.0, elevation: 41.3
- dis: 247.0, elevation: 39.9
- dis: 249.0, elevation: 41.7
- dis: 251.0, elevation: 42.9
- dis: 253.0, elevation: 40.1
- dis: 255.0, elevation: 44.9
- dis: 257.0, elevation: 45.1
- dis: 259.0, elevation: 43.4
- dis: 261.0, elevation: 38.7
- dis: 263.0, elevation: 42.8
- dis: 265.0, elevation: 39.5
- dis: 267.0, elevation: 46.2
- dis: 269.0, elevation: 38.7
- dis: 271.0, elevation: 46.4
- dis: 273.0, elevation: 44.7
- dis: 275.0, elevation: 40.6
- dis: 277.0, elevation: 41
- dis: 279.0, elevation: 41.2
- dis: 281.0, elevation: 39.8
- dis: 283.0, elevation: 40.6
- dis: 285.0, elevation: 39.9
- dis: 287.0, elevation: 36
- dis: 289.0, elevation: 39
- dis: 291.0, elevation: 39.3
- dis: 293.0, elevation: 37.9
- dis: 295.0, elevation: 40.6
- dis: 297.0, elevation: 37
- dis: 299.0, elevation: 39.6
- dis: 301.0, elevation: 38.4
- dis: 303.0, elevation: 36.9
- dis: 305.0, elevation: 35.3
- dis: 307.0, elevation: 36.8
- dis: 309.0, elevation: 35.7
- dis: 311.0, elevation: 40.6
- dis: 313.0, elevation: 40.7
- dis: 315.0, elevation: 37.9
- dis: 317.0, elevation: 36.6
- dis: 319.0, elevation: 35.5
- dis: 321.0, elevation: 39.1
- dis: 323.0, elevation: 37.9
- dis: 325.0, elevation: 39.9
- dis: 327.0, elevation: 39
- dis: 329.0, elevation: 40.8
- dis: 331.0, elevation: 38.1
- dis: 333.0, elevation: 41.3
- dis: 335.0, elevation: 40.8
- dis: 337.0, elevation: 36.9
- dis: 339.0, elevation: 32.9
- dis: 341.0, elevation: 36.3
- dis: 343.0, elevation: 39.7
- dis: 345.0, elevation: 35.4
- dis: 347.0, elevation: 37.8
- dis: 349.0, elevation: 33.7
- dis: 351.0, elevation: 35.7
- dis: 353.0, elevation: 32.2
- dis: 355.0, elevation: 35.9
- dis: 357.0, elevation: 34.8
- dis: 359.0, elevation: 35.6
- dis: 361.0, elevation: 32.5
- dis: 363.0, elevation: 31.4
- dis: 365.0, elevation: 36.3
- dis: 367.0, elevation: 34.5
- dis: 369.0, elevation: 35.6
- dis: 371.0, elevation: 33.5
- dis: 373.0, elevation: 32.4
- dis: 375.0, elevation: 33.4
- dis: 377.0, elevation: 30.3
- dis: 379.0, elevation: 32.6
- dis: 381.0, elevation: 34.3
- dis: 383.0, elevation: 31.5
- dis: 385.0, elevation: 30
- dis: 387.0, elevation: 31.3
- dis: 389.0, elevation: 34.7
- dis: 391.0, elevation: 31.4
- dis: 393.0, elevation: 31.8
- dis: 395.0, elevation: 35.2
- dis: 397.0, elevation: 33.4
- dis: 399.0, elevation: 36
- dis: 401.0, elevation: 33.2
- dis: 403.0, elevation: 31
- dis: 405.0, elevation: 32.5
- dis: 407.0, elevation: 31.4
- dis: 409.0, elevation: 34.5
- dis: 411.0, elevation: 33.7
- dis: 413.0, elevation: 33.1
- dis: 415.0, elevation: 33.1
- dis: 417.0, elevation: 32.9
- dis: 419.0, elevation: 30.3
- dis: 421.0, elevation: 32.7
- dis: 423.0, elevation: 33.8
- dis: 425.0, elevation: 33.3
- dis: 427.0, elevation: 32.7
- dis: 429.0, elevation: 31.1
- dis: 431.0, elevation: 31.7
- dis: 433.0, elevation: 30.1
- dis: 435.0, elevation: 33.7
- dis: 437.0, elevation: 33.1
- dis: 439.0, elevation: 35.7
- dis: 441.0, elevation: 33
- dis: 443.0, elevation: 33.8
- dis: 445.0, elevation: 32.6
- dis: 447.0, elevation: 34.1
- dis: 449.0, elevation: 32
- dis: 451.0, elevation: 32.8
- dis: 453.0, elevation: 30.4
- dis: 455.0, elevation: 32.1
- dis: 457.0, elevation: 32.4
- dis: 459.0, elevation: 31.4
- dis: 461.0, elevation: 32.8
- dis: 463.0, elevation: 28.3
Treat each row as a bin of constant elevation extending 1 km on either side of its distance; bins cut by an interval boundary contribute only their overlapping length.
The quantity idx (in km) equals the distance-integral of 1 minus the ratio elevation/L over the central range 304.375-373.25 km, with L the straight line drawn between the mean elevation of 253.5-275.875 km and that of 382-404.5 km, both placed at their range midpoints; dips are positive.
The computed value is 0.7 km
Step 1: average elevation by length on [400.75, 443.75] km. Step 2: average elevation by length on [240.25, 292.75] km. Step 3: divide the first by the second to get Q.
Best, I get 0.79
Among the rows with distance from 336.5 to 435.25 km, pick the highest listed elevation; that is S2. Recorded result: 39.7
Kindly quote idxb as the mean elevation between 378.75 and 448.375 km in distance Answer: 32.8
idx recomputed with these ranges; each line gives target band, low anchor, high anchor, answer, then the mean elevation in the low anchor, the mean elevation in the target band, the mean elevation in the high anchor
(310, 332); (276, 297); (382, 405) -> -0.9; 39.4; 38.7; 32.7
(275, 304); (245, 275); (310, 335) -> 1.2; 42.4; 39.1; 39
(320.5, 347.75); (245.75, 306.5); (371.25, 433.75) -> -1.0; 40.6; 38.3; 32.6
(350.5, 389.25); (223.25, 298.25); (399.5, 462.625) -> 2.6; 41.5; 33.4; 32.6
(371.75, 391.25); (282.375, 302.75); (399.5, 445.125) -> 1.4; 38.7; 32.2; 32.8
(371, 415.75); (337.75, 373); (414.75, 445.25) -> 1.3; 34.9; 32.8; 32.7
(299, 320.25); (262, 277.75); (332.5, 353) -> 1.0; 42.5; 37.6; 36.7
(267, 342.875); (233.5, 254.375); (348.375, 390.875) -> -2.7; 41.8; 39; 33.4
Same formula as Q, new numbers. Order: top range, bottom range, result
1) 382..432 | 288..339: 0.85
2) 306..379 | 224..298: 0.87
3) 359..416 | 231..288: 0.79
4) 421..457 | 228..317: 0.80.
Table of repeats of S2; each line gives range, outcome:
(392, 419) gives 36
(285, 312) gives 40.6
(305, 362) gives 41.3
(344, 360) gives 37.8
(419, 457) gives 35.7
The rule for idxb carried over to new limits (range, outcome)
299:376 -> 36.6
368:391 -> 32.6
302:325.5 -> 37.7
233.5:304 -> 41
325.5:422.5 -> 34.3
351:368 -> 34.2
